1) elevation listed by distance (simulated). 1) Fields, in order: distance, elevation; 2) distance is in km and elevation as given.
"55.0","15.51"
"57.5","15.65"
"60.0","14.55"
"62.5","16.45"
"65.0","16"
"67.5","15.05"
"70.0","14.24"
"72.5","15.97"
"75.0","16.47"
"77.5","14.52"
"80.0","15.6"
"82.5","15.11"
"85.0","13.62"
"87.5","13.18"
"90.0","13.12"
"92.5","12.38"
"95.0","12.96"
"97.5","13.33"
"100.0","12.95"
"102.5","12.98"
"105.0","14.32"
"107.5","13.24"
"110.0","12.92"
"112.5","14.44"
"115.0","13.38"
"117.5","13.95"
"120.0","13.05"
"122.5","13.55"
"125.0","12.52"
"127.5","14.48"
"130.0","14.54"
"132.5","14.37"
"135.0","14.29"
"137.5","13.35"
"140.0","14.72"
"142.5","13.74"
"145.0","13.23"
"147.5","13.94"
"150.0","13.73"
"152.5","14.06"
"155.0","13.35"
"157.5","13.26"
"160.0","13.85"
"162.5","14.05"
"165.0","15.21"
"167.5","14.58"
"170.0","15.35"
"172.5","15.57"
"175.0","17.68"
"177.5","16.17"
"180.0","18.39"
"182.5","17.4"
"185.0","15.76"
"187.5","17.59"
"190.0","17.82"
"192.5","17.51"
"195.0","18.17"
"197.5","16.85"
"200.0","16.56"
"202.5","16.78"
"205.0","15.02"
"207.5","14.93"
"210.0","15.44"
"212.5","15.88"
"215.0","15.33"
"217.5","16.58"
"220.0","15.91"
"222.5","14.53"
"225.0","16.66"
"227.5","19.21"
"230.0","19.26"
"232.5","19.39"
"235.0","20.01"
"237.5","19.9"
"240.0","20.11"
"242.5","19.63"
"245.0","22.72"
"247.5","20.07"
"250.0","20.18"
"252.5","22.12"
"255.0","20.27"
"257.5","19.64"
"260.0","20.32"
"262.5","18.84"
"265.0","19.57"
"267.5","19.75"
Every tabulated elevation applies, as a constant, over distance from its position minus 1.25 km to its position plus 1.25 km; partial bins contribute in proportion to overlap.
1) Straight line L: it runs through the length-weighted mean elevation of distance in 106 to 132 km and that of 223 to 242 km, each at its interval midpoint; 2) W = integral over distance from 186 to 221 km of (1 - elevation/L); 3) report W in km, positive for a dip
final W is 2.34 km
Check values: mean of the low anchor 13.6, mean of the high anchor 19.1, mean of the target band 16.5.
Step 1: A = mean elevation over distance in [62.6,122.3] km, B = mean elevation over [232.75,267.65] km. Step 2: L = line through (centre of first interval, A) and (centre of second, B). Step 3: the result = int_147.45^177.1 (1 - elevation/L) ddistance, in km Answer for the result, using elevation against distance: 3.9 km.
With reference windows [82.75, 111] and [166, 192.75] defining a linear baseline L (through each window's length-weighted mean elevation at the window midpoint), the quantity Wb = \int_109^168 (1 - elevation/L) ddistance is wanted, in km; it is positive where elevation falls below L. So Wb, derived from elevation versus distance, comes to 4.34 km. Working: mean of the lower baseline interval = 13.3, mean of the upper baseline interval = 16.7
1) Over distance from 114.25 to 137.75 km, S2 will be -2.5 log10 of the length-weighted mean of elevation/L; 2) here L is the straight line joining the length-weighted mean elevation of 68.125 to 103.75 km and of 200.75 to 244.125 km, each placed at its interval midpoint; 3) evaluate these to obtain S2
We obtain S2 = 0.094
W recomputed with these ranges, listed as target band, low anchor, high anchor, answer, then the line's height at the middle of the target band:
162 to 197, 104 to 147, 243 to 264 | 0.1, 16.6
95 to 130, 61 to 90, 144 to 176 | 3.0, 14.8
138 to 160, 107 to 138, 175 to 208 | 1.8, 14.9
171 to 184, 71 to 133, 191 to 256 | -0.4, 16.5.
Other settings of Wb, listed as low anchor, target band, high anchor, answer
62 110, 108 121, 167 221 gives 1.11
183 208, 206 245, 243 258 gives 2.82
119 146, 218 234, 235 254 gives 1.67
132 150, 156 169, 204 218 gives 0.18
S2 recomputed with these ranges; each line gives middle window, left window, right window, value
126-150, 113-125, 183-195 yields 0.033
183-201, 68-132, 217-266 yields 0.012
